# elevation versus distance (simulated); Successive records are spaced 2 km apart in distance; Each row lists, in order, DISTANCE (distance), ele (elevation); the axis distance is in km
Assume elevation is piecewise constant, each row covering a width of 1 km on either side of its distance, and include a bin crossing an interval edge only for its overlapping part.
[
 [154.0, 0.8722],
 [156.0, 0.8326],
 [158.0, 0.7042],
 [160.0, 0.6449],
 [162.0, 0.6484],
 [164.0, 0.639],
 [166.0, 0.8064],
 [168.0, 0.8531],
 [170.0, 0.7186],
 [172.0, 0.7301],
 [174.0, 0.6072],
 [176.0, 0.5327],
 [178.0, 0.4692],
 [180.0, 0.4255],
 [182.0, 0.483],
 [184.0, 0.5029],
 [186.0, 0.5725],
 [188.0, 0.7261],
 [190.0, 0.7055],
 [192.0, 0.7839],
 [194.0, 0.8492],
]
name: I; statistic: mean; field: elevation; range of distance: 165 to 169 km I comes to 0.83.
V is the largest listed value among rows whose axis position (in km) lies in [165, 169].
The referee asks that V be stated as 0.8531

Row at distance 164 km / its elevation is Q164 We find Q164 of 0.639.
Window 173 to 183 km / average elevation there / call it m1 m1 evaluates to 0.504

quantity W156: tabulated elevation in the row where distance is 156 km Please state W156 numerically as 0.8326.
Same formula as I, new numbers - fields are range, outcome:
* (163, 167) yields 0.723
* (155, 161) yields 0.727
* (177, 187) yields 0.491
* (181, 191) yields 0.598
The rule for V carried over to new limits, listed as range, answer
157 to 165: 0.7042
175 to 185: 0.5327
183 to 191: 0.7261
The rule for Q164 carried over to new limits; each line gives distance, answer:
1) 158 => 0.7042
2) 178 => 0.4692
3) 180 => 0.4255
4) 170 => 0.7186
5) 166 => 0.8064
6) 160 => 0.6449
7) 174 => 0.6072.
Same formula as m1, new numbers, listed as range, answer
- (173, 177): 0.57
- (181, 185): 0.493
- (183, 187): 0.538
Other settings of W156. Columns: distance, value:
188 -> 0.7261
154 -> 0.8722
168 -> 0.8531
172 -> 0.7301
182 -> 0.483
